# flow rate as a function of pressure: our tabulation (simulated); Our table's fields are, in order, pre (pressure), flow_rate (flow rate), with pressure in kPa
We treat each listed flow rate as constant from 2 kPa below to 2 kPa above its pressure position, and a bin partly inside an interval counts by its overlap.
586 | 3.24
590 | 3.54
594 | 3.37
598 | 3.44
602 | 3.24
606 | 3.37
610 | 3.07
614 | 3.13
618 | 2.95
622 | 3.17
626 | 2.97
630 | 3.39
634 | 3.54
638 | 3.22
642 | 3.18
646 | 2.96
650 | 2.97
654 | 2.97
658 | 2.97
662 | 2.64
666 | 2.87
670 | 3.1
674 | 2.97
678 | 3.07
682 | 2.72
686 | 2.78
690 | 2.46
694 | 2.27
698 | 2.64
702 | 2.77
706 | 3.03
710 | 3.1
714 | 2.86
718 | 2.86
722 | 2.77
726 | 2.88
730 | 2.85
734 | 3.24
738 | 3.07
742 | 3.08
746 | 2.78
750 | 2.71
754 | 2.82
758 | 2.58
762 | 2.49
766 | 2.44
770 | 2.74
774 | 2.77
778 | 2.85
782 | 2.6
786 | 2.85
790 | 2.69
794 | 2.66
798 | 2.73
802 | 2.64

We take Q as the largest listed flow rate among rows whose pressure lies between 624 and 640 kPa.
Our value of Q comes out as 3.54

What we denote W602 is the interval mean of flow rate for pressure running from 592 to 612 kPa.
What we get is 3.3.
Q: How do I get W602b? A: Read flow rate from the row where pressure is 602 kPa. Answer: 3.24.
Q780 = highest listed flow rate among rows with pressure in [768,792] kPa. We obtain 2.85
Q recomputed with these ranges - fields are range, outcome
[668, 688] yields 3.1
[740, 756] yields 3.08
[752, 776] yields 2.82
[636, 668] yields 3.22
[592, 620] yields 3.44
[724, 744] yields 3.24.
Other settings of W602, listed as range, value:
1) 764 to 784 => 2.68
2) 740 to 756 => 2.85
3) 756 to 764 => 2.54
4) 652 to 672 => 2.91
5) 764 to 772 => 2.59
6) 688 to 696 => 2.37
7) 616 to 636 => 3.2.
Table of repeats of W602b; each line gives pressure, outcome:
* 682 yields 2.72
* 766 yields 2.44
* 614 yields 3.13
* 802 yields 2.64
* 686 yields 2.78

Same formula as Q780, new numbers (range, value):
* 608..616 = 3.13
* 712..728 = 2.88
